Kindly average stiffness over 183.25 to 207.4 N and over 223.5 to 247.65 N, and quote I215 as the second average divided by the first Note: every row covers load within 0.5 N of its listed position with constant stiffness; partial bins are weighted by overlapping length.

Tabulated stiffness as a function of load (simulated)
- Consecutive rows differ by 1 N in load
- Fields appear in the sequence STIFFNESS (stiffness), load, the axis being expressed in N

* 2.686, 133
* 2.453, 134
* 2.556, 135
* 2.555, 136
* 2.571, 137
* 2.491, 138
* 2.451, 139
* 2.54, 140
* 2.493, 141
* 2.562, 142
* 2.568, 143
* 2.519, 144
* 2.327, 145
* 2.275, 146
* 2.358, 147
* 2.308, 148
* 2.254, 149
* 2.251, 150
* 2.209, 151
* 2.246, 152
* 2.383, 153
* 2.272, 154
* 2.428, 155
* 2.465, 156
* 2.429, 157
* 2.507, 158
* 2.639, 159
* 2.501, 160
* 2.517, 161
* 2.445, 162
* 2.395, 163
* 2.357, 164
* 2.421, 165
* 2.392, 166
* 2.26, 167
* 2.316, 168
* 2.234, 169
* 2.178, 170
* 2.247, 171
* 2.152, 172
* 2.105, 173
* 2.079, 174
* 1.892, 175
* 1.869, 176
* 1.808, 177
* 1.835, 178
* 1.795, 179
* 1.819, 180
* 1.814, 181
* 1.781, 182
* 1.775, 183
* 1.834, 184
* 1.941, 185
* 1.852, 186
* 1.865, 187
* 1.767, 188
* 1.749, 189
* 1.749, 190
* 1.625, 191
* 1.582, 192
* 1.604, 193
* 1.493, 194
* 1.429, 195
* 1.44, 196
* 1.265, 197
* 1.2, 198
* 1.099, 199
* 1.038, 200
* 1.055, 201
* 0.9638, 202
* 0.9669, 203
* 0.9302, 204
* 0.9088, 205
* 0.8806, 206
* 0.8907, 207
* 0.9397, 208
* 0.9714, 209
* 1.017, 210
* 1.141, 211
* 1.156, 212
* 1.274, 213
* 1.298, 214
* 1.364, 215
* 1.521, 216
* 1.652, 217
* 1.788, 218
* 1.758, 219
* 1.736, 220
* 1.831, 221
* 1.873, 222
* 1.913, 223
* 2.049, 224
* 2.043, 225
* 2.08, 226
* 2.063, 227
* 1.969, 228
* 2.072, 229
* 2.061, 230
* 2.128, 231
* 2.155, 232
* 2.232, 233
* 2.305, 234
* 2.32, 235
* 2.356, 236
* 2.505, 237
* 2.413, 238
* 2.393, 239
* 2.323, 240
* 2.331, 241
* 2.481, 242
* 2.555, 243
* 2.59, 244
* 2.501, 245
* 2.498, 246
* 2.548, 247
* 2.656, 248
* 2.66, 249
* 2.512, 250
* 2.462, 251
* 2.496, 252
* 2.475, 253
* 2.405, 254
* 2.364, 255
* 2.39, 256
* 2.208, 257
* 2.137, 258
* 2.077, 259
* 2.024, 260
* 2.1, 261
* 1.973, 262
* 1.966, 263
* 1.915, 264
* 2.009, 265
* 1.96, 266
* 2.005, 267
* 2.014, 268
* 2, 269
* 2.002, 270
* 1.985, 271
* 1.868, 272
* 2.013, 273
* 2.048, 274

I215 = 1.7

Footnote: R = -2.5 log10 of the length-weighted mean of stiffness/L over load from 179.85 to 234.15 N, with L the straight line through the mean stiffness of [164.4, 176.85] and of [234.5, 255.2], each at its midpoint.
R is 0.42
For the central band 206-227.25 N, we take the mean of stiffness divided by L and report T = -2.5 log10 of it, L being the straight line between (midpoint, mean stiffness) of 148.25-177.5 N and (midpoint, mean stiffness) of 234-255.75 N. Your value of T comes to 0.50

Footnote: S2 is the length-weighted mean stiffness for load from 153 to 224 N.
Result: 1.75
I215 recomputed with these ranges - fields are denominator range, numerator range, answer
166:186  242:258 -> 1.24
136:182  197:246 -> 0.76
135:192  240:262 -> 1.09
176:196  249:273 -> 1.24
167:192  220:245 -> 1.15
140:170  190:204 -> 0.54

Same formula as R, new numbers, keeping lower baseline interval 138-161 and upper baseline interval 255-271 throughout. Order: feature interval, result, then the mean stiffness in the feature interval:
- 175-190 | 0.26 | 1.82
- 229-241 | -0.07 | 2.28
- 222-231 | 0.08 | 2.03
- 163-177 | 0.08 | 2.19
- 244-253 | -0.20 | 2.54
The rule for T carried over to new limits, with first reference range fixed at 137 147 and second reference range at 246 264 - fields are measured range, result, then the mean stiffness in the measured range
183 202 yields 0.49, 1.52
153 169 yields 0.01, 2.42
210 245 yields 0.18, 1.99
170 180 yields 0.22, 1.98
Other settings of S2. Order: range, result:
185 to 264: 1.85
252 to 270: 2.13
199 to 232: 1.48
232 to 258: 2.43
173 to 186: 1.86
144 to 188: 2.18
